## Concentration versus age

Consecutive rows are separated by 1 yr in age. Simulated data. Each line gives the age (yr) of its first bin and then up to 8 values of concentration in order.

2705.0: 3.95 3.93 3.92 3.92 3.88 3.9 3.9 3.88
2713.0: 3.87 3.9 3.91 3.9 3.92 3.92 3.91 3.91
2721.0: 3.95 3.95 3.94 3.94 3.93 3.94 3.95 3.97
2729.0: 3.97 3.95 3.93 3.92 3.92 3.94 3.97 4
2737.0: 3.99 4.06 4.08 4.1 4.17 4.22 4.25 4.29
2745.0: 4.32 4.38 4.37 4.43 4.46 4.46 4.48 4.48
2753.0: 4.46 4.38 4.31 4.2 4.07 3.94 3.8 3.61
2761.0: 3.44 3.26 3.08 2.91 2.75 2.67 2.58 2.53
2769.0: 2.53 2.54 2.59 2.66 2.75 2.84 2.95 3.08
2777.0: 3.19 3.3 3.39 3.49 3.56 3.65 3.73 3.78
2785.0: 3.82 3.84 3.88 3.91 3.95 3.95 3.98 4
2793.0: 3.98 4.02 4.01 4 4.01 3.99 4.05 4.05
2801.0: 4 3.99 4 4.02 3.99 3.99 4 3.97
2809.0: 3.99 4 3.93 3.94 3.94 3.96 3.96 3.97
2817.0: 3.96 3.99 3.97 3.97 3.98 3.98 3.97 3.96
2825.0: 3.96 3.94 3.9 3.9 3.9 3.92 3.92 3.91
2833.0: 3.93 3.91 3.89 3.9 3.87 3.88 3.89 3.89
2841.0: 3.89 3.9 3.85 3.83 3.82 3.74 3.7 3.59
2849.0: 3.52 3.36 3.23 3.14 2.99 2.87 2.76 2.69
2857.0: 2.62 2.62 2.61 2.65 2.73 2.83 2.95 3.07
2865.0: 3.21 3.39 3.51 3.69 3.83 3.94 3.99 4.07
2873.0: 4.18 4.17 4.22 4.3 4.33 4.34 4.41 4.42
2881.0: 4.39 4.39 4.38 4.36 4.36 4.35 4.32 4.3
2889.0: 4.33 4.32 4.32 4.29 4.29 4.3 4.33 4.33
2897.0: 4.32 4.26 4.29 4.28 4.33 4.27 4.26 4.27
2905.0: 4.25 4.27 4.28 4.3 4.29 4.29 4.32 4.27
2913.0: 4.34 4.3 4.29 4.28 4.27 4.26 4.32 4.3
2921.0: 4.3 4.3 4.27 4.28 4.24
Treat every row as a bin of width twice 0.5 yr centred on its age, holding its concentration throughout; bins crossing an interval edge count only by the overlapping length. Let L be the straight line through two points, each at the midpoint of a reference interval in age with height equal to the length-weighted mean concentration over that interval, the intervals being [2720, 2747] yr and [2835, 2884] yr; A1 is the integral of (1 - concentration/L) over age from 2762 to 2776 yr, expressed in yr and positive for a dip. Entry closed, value 4.2 yr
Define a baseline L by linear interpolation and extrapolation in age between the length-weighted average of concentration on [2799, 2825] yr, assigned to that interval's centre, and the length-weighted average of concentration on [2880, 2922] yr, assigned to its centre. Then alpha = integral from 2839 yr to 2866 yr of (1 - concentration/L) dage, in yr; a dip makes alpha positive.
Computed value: 5.7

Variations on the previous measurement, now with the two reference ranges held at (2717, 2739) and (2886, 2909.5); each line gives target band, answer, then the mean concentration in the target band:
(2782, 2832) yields 1.95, 3.95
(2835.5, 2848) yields 1.04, 3.84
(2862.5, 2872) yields 1.56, 3.54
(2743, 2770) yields 1.65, 3.76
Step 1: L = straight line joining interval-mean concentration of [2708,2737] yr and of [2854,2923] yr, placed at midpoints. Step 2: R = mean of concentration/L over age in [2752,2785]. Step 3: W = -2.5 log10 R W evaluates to 0.18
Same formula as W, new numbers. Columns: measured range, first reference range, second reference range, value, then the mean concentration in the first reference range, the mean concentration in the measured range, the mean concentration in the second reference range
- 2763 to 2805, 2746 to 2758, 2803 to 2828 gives 0.19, 4.36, 3.49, 3.97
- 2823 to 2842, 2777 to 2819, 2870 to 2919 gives 0.03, 3.89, 3.91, 4.29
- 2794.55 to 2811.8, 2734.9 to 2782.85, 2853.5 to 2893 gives -0.09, 3.64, 4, 3.76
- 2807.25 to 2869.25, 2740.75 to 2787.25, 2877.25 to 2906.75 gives 0.11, 3.61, 3.62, 4.32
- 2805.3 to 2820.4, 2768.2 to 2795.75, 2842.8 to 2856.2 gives -0.16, 3.45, 3.97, 3.37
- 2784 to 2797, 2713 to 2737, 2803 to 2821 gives 0.01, 3.94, 3.94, 3.97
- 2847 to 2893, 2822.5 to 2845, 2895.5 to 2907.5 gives 0.11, 3.9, 3.7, 4.28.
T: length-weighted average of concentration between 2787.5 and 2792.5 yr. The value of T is 3.96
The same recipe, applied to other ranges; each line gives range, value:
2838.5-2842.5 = 3.89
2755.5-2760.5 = 3.92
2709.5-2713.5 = 3.89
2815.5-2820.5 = 3.97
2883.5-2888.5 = 4.34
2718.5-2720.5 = 3.91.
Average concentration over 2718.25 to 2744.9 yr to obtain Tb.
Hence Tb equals 4.01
